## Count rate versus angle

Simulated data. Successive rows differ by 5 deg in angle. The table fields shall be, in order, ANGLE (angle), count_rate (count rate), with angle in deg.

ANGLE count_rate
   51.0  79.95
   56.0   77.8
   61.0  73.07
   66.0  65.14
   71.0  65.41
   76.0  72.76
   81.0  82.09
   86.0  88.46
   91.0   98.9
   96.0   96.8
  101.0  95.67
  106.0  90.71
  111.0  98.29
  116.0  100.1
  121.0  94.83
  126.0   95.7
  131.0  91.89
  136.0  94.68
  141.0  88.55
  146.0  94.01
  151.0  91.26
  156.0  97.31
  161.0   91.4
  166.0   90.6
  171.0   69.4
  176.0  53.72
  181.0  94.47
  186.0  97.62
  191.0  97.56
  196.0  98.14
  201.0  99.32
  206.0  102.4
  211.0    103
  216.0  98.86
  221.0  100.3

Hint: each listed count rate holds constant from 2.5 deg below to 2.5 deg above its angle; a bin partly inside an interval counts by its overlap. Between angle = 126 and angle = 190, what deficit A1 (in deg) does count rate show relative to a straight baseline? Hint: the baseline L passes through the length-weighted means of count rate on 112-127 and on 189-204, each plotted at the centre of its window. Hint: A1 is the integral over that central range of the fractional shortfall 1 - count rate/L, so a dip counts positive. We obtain 6.1 deg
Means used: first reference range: 97.1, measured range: 88.4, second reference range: 98.5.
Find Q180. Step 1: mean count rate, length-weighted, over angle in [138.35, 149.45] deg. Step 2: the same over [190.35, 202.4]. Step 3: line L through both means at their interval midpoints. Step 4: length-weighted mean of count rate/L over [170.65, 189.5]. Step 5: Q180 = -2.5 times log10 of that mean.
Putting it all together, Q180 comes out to 0.19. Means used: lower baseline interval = 91.3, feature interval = 80.9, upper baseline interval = 98.4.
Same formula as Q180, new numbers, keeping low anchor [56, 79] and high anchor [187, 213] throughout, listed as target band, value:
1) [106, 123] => -0.20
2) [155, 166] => -0.02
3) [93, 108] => -0.22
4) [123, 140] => -0.11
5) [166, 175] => 0.27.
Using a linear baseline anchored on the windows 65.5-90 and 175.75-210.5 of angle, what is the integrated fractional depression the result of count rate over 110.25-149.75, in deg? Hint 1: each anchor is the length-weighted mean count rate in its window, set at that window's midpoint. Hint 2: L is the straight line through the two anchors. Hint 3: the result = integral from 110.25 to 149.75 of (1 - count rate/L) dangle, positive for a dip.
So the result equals -4.4 deg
